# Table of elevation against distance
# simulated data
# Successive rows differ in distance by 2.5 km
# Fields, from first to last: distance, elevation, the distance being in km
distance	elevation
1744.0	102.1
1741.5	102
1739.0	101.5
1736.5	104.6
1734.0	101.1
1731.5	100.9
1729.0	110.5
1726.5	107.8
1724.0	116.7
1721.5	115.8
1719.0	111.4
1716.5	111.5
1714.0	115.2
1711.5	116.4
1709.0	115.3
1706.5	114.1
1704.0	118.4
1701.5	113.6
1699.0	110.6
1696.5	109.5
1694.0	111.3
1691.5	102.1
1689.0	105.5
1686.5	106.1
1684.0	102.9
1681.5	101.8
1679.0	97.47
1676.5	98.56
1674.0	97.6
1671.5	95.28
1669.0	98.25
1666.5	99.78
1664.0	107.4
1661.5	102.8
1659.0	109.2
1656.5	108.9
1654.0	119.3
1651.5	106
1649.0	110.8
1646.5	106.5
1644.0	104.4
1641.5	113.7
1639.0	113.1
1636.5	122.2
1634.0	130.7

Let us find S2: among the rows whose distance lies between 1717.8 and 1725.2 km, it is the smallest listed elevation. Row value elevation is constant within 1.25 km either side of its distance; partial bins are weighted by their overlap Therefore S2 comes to 111.4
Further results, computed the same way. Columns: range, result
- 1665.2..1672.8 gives 95.28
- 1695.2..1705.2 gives 109.5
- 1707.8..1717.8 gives 111.5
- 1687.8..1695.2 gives 102.1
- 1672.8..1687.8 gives 97.47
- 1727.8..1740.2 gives 100.9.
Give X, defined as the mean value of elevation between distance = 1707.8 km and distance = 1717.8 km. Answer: 115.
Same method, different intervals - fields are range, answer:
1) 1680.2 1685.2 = 102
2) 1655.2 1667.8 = 106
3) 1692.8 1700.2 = 110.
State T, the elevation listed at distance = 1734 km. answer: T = 101.1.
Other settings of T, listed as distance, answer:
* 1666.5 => 99.78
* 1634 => 130.7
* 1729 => 110.5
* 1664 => 107.4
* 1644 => 104.4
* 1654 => 119.3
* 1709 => 115.3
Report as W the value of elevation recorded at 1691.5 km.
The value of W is 102.1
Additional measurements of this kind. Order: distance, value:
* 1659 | 109.2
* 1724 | 116.7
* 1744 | 102.1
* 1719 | 111.4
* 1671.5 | 95.28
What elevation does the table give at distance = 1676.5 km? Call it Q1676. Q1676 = 98.56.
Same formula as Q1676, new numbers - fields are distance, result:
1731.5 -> 100.9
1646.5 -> 106.5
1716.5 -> 111.5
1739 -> 101.5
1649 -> 110.8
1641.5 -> 113.7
